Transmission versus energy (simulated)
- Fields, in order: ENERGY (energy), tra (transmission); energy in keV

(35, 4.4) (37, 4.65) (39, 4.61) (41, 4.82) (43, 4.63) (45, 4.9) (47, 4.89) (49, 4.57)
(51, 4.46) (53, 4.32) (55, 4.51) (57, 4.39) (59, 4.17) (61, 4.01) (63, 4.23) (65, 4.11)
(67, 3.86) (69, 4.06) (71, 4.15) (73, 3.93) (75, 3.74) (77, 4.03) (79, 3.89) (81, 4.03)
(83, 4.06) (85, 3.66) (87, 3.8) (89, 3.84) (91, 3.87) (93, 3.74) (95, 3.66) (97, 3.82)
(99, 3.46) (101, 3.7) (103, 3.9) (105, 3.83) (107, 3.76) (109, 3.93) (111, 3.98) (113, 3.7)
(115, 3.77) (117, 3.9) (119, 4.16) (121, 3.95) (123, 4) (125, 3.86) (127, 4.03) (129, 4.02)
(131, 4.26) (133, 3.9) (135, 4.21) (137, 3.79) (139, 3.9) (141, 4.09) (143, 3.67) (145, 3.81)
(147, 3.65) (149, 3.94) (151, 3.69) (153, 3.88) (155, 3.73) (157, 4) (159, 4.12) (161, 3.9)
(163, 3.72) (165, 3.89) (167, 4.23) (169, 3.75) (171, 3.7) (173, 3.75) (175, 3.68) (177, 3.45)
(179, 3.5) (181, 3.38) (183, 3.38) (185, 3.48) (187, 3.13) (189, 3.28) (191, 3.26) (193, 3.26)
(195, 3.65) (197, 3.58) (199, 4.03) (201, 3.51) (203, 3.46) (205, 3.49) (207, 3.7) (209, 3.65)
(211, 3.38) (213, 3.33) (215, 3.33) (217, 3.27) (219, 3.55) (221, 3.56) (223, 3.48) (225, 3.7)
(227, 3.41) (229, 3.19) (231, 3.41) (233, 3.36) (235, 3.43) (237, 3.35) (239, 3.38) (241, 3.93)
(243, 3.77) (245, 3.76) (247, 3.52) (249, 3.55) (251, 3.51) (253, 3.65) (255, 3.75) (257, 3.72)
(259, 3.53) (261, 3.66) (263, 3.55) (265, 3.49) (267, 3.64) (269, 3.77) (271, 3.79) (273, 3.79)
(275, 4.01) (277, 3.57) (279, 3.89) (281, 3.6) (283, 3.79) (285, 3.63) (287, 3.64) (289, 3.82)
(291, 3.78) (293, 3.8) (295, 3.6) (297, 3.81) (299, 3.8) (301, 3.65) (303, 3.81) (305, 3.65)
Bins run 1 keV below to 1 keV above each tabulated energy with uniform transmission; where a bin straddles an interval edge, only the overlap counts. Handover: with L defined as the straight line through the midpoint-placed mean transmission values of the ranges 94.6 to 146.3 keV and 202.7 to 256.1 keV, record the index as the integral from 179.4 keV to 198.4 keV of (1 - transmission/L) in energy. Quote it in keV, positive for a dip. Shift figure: 1.3 keV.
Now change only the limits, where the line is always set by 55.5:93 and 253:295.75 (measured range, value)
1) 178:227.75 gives 4.4 keV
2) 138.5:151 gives 0.2 keV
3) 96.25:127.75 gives 0.6 keV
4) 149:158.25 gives 0.1 keV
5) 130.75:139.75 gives -0.2 keV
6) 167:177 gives 0.3 keV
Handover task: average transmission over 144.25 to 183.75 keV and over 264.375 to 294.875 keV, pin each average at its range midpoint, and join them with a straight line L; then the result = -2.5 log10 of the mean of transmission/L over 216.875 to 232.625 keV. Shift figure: 0.09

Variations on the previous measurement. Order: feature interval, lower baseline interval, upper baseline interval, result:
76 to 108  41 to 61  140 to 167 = 0.12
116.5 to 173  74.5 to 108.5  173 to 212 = -0.08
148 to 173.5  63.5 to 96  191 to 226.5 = -0.06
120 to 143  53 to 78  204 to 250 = -0.04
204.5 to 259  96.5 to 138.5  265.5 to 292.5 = 0.08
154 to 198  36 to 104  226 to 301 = 0.07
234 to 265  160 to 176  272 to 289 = 0.05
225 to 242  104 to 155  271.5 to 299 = 0.11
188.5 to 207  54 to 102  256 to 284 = 0.08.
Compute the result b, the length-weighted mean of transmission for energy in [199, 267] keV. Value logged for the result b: 3.53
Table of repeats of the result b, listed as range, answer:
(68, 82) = 3.98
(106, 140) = 3.95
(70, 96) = 3.88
